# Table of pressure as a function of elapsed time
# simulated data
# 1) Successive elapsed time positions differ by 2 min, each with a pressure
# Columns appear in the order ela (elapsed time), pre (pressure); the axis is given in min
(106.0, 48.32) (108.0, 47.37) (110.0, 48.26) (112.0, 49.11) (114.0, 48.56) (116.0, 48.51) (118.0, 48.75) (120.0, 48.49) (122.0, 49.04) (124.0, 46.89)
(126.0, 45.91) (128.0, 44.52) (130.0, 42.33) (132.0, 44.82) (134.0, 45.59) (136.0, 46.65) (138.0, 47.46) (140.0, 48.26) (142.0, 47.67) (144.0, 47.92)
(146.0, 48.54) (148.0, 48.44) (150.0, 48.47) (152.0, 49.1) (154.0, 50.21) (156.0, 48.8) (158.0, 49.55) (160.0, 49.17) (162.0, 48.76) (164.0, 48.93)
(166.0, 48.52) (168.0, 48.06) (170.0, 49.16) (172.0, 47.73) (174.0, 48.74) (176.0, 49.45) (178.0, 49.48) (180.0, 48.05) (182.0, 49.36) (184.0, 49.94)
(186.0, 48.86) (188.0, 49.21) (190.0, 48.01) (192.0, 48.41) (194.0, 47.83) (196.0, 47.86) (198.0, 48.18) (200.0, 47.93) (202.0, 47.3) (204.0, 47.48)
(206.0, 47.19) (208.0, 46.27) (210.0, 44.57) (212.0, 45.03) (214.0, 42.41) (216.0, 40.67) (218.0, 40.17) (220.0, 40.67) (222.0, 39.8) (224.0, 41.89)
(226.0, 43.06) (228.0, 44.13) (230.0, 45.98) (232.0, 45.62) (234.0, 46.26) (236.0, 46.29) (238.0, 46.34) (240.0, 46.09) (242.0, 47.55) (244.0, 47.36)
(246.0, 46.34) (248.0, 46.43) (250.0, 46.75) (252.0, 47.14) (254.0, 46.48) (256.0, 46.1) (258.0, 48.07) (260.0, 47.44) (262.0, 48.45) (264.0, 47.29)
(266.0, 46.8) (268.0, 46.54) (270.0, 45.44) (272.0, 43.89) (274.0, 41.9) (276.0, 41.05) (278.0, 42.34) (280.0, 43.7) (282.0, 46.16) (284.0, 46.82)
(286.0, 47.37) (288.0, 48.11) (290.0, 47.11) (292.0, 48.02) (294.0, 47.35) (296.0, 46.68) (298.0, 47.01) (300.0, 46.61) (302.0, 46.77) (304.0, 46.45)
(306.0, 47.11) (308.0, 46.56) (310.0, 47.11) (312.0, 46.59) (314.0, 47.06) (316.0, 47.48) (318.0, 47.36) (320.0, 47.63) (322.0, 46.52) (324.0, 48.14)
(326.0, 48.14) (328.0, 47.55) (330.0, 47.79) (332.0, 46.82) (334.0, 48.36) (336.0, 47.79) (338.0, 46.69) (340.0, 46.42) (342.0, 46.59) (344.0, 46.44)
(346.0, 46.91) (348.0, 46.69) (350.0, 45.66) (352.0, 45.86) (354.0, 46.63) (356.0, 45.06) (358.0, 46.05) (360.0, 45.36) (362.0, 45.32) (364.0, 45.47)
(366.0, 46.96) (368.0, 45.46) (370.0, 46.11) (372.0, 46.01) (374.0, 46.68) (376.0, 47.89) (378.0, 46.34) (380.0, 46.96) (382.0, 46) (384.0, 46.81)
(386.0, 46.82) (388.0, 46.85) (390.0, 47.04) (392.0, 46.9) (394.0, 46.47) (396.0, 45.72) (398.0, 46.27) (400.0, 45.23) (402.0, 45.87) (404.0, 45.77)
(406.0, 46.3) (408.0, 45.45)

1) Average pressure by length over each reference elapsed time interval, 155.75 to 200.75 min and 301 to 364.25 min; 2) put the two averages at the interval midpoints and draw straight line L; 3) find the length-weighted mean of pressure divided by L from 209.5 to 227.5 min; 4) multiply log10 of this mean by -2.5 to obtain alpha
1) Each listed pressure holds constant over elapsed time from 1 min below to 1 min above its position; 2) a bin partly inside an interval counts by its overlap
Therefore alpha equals 0.15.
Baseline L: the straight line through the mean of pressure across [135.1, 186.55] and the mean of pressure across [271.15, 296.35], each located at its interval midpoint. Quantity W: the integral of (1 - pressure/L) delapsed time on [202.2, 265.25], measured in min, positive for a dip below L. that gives 1.8 min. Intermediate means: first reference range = 48.7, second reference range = 45.4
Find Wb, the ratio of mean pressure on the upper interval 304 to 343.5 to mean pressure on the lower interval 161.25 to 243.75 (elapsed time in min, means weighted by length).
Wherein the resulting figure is 1.02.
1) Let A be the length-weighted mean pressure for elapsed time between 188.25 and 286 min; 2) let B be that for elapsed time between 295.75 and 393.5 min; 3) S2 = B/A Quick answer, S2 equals 1.03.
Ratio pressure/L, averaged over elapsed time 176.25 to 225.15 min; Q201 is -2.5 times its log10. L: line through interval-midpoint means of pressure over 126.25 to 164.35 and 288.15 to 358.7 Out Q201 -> 0.029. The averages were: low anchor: 47.6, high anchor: 47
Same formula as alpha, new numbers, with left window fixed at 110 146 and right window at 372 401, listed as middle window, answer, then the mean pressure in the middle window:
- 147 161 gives -0.05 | 49.1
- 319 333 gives -0.02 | 47.5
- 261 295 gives 0.02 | 45.8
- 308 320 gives -0.01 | 47.1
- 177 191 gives -0.04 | 49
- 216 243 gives 0.07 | 44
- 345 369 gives 0.02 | 46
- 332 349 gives -0.01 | 47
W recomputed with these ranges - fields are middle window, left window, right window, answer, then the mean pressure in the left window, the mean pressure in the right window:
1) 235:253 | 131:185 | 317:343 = 0.45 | 48.4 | 47.4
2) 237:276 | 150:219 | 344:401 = 0.69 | 47.7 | 46.3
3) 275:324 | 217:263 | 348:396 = -0.73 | 45.4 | 46.3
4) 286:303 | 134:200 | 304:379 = 0.00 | 48.5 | 46.7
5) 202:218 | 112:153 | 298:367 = 0.83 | 47.3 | 46.8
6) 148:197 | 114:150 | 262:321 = -1.99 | 47.1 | 46.3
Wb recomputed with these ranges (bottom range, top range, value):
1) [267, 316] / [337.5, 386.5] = 1.01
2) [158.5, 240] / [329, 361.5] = 1.00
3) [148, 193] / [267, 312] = 0.94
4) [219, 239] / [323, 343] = 1.08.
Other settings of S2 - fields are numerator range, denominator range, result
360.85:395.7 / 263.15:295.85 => 1.02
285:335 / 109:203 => 0.98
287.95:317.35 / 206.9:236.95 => 1.08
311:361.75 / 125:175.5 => 0.98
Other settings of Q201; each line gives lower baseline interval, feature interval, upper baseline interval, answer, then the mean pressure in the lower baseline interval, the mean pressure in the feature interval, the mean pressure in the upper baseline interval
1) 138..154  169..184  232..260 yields -0.02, 48.4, 48.9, 46.7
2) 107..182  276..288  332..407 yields 0.04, 48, 45.2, 46.4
